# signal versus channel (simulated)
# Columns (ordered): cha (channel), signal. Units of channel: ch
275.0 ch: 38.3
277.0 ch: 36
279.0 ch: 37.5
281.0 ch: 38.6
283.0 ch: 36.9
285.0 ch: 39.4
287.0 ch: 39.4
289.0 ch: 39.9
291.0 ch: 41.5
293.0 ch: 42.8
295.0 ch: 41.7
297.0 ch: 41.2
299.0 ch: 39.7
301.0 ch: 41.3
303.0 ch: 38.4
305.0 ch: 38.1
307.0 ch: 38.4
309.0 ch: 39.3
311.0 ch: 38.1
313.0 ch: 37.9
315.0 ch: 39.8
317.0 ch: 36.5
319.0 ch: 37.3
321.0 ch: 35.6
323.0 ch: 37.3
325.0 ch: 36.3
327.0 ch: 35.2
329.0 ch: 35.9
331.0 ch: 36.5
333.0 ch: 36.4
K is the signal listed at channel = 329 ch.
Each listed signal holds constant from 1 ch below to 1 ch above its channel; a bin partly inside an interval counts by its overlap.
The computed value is 35.9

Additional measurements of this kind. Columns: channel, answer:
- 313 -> 37.9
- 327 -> 35.2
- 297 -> 41.2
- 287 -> 39.4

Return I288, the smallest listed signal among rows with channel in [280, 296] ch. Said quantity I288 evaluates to 36.9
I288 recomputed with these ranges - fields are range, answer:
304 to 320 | 36.5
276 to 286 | 36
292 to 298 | 41.2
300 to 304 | 38.4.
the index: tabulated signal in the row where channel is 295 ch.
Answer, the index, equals 41.7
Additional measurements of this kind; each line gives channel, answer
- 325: 36.3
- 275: 38.3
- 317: 36.5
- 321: 35.6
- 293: 42.8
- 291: 41.5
